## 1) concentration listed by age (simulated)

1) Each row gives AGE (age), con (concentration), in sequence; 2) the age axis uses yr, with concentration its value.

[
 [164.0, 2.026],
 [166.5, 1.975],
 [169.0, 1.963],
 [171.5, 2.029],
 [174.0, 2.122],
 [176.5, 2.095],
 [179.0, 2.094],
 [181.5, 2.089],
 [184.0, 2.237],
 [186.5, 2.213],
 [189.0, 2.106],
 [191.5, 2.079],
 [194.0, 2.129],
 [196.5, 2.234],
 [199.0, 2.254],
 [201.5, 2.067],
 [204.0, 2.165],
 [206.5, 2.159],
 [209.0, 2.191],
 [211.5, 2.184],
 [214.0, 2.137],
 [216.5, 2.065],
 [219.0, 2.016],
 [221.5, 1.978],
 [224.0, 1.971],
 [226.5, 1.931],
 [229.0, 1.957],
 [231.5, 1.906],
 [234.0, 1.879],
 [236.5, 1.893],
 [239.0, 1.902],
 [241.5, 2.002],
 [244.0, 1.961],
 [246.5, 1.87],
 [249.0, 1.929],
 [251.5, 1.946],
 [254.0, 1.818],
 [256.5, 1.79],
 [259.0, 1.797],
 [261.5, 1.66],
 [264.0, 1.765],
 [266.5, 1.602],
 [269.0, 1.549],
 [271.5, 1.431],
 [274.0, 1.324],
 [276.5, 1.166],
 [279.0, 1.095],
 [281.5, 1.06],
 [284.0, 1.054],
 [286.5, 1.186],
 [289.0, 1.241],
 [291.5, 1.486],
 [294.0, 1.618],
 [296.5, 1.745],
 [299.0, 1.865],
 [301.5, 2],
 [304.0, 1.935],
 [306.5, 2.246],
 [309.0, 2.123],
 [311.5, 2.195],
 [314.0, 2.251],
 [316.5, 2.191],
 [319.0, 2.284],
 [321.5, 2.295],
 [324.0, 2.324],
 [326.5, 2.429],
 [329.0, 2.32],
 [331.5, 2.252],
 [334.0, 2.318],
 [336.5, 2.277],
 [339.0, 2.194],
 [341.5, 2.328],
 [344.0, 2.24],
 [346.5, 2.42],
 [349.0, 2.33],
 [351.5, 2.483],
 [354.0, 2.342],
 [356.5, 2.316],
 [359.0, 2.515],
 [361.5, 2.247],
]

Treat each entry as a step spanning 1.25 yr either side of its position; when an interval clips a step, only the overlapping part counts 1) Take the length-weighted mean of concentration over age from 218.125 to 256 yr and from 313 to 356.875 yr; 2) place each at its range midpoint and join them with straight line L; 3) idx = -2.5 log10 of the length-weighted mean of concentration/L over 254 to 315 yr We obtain 0.28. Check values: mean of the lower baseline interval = 1.93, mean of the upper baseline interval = 2.31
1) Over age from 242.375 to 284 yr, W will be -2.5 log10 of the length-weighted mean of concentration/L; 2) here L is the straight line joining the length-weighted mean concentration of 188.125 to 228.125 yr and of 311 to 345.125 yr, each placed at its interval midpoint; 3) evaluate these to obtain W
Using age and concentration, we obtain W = 0.34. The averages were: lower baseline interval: 2.1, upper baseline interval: 2.28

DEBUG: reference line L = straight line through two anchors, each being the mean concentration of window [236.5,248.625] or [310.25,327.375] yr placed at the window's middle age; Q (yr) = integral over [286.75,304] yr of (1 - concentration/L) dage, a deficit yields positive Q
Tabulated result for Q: 4.1 yr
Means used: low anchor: 1.93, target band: 1.65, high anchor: 2.28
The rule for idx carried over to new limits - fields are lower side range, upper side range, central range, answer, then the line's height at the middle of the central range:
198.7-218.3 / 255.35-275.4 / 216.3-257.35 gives -0.03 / 1.88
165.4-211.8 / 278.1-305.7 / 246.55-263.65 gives -0.06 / 1.72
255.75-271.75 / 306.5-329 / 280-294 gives 0.48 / 1.92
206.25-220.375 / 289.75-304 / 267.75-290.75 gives 0.42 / 1.82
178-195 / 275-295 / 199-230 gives -0.11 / 1.88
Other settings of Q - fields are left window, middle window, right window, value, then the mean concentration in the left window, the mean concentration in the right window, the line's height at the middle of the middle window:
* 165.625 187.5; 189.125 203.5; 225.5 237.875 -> -0.87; 2.09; 1.91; 2.03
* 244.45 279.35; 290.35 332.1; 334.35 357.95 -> -0.80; 1.65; 2.33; 2.04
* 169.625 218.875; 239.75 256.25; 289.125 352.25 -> 1.75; 2.13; 2.15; 2.14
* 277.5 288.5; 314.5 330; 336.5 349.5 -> -3.45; 1.11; 2.3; 1.89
